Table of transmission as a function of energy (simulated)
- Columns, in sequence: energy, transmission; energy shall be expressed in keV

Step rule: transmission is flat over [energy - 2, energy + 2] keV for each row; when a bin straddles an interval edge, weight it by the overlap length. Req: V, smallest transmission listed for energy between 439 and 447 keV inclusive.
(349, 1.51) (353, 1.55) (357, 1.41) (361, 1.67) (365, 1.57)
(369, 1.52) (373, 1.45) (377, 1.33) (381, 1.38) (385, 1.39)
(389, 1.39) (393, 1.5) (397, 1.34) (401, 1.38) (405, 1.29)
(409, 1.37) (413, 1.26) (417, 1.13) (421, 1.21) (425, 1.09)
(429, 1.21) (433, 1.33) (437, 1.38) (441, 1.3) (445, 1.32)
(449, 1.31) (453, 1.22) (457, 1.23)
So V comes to 1.3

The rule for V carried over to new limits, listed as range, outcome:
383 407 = 1.29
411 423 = 1.13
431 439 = 1.33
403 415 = 1.26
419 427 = 1.09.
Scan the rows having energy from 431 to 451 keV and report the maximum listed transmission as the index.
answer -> 1.38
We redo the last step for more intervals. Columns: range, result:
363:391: 1.57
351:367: 1.67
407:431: 1.37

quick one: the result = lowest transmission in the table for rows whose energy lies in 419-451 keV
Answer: 1.09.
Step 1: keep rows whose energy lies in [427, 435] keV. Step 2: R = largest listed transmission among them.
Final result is 1.33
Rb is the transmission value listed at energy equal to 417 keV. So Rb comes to 1.13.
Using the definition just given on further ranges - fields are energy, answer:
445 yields 1.32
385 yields 1.39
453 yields 1.22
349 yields 1.51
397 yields 1.34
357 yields 1.41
